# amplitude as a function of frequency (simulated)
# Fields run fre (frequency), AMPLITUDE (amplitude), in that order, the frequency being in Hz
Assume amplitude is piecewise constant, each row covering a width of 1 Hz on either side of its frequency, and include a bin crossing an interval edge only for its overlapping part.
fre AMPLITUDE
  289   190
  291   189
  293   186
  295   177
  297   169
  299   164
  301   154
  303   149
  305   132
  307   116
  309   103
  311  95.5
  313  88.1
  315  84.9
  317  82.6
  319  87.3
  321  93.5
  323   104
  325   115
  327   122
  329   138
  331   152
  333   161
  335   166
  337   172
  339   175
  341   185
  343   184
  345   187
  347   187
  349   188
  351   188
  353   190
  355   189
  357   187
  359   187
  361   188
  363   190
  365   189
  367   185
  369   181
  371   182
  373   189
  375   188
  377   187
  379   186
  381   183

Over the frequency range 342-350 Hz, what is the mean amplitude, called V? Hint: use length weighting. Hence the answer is 186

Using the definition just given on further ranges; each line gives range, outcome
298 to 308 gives 143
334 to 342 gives 174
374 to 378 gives 188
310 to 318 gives 87.8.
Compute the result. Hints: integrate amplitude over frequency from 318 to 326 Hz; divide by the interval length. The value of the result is 100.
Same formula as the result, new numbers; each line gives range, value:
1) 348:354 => 189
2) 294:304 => 163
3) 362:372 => 185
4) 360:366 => 189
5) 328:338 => 158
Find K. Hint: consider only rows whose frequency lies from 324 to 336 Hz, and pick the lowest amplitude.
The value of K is 115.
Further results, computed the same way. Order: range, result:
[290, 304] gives 149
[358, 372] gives 181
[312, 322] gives 82.6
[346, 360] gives 187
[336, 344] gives 172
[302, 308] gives 116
